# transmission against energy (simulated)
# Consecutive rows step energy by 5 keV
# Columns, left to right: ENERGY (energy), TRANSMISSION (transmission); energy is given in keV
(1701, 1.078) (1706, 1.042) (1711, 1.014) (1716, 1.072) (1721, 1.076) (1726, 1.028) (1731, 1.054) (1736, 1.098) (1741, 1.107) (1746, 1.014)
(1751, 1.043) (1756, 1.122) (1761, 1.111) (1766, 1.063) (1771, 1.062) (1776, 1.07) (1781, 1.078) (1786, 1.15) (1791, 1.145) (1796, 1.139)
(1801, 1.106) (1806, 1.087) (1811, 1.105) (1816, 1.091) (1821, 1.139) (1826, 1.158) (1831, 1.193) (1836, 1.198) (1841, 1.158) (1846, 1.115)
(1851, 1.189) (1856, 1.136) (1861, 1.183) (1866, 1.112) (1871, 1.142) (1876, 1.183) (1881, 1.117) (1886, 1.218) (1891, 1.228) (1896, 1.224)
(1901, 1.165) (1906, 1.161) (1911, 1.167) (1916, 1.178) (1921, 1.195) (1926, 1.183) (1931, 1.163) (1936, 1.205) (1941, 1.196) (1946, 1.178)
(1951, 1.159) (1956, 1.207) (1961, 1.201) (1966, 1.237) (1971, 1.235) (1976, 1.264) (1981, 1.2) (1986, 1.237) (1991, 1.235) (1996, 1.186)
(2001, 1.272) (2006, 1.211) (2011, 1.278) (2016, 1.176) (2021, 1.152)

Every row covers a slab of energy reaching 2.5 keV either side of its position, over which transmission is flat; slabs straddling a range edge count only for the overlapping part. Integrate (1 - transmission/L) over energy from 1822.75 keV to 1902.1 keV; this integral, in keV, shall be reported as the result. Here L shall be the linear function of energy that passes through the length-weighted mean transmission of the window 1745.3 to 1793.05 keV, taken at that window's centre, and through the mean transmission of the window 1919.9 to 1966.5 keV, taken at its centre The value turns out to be -1.87 keV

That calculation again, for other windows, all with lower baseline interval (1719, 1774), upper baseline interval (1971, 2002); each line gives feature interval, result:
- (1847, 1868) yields -0.16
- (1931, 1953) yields 0.33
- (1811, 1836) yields -0.54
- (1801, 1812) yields 0.13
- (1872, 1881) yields 0.00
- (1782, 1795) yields -0.47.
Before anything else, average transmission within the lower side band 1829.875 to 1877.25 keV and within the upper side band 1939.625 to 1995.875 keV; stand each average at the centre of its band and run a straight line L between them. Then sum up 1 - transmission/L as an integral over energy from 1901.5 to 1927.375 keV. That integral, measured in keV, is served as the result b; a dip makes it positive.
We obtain 0.27 keV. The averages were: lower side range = 1.16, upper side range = 1.21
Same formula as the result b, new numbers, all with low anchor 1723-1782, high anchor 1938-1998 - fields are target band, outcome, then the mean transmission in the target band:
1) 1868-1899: -0.7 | 1.18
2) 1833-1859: -0.7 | 1.16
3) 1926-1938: 0.0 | 1.18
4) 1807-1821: 0.1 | 1.1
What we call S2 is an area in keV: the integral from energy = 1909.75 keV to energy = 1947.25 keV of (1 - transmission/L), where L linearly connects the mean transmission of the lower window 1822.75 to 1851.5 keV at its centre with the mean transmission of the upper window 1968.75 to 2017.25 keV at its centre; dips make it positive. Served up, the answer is 0.6 keV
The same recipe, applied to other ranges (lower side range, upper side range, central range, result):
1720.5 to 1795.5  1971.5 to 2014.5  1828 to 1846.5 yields -0.6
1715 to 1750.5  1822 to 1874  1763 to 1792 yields 0.2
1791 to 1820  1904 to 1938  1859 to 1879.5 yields -0.1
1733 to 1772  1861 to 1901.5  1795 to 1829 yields 0.1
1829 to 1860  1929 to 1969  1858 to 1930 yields 0.2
